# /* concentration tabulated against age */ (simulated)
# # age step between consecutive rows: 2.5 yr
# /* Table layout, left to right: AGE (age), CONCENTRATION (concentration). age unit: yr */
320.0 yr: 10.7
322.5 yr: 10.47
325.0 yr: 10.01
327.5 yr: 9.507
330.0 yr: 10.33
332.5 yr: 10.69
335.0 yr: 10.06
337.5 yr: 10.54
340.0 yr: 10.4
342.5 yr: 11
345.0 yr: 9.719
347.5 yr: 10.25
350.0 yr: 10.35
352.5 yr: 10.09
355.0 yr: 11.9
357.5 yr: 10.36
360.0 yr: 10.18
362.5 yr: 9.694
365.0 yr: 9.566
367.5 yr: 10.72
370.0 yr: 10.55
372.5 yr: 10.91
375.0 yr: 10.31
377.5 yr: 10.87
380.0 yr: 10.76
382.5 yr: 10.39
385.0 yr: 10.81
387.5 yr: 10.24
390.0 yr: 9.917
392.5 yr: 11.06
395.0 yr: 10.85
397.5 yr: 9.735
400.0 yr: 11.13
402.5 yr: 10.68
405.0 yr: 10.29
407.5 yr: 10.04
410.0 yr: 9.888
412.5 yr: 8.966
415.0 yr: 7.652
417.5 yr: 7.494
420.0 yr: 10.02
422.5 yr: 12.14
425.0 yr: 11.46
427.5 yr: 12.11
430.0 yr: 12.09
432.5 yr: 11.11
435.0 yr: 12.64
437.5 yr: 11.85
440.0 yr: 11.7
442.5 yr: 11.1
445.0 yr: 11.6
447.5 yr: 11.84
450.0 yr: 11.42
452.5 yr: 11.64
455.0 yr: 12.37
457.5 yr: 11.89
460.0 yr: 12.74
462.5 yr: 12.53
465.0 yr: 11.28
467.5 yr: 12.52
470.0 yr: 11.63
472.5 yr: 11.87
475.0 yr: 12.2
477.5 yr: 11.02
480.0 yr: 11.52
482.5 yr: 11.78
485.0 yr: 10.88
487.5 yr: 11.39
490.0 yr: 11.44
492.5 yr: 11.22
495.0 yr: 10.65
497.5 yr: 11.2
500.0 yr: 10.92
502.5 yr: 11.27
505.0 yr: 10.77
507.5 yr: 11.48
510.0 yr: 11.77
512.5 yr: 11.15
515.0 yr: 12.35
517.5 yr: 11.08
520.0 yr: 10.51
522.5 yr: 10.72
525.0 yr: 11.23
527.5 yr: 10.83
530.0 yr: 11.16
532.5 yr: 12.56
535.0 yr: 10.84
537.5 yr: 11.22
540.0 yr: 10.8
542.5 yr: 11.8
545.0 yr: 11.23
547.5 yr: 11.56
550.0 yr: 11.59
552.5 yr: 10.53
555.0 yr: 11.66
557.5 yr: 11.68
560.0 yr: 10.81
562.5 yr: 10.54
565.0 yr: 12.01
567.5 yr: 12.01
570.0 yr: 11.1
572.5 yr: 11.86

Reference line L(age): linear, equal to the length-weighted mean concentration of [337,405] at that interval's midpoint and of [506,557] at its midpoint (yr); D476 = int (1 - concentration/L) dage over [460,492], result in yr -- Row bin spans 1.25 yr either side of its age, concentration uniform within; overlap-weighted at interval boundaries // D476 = -1.99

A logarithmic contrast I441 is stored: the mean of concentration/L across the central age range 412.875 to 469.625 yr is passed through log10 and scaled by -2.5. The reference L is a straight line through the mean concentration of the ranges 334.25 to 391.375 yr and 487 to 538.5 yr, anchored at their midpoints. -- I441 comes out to -0.05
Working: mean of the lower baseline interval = 10.4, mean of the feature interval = 11.4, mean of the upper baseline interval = 11.2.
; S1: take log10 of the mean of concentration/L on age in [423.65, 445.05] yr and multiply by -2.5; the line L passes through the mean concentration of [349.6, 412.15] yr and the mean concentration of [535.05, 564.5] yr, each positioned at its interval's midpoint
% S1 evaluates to -0.10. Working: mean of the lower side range 10.4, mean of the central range 11.7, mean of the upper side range 11.2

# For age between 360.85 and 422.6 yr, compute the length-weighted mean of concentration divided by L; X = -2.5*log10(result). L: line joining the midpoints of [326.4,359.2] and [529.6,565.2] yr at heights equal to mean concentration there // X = 0.05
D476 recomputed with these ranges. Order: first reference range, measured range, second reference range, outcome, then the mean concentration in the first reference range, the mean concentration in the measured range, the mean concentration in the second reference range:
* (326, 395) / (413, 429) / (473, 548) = 1.0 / 10.4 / 10.1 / 11.3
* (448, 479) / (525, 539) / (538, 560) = 0.2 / 11.9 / 11.3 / 11.3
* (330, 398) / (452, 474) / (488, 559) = -2.2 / 10.4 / 12.1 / 11.3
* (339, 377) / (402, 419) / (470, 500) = 2.5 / 10.4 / 9.24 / 11.4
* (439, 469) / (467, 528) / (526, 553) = 1.4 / 11.9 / 11.3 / 11.3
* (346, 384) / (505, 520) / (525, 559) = -0.3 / 10.5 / 11.4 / 11.3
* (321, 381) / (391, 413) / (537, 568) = 0.6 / 10.4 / 10.3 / 11.3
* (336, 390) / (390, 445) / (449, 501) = 1.8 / 10.4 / 10.7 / 11.6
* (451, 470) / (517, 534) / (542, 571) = 0.7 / 12.1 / 11.2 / 11.4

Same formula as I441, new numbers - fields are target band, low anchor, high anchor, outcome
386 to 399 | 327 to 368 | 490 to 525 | 0.02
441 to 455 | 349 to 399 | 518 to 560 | -0.08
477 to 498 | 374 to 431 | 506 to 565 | -0.03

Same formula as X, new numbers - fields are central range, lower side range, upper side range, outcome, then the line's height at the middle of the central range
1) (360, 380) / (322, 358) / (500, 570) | 0.01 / 10.5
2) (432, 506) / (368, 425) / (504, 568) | -0.08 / 10.8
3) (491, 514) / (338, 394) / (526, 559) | 0.00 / 11.1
